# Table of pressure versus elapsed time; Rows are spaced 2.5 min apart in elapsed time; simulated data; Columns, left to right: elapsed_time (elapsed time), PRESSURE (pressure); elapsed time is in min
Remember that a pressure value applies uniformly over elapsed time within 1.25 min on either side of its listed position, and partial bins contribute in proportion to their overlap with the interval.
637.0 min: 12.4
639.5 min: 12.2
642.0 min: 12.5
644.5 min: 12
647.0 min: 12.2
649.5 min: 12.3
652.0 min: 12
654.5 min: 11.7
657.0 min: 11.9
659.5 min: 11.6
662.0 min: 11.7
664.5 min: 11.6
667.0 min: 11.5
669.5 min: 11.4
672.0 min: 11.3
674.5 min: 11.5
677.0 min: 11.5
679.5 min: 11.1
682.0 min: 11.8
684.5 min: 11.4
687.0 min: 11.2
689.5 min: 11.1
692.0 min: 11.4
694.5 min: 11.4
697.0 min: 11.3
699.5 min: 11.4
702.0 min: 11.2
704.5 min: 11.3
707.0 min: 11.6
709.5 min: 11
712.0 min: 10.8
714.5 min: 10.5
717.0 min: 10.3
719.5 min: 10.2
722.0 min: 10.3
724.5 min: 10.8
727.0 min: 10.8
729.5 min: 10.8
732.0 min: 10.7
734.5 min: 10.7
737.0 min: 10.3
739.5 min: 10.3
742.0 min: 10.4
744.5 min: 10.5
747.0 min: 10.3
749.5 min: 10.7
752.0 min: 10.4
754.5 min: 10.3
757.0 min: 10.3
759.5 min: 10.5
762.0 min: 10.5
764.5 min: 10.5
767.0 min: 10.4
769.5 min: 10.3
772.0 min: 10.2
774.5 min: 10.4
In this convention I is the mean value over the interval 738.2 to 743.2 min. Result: 10.3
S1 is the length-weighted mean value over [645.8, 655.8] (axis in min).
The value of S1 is 12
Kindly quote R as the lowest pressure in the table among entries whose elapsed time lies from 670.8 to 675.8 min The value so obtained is 11.3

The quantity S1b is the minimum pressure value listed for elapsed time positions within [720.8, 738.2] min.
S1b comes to 10.3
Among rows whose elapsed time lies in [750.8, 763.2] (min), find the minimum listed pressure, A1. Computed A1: 10.3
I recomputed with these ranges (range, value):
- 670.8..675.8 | 11.4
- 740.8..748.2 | 10.4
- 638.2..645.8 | 12.2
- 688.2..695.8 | 11.3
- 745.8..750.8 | 10.5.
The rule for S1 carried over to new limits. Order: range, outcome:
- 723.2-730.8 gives 10.8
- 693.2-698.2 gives 11.4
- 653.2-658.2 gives 11.8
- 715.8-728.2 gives 10.5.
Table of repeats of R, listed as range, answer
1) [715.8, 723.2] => 10.2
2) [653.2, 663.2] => 11.6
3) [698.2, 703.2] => 11.2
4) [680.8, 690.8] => 11.1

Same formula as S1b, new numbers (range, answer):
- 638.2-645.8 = 12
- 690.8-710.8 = 11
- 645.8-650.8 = 12.2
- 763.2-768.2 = 10.4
